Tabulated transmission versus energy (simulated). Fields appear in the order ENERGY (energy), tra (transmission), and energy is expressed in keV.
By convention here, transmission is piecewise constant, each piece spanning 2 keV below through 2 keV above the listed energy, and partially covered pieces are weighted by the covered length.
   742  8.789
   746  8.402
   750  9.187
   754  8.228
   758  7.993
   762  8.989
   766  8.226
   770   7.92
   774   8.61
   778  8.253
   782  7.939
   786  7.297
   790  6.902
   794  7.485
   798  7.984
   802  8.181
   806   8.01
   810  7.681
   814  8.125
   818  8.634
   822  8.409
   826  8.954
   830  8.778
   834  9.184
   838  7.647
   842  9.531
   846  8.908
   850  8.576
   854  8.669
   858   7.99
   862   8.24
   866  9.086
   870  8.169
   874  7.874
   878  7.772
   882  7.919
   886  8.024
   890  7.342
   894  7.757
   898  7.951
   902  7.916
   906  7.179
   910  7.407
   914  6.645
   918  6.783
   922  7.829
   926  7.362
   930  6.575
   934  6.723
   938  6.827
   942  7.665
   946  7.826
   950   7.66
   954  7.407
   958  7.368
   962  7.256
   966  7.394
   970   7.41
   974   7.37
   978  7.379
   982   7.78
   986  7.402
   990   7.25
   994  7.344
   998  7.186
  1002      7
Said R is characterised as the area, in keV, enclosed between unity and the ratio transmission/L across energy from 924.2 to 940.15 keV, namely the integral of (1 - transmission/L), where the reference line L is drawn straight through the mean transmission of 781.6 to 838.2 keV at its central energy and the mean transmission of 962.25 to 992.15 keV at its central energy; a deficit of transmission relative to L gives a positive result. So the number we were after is 1.5 keV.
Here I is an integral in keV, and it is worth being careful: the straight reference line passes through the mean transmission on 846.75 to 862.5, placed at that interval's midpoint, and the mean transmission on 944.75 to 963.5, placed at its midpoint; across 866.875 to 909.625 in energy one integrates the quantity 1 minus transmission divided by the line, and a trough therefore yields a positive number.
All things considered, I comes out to 1.6 keV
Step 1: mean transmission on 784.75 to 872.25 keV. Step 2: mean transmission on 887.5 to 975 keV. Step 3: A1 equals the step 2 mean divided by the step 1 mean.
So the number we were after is 0.89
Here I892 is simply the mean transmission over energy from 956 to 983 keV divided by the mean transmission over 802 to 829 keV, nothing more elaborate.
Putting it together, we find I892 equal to 0.89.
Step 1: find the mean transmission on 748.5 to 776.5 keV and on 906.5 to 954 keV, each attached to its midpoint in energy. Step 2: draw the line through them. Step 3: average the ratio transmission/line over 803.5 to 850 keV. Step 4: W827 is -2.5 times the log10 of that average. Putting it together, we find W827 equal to -0.07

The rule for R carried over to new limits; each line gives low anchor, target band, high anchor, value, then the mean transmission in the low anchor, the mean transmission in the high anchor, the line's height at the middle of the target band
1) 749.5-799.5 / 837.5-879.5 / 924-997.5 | -3.89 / 8.05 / 7.33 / 7.72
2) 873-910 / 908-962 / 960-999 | 2.26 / 7.73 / 7.38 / 7.56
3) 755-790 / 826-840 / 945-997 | -1.26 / 8.08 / 7.44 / 7.89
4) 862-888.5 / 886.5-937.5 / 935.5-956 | 3.20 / 8.13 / 7.46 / 7.78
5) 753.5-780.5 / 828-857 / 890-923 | -3.34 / 8.31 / 7.42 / 7.83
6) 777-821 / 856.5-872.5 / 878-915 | -1.41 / 7.87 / 7.61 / 7.69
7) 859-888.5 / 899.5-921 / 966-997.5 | 1.79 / 8.14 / 7.41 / 7.89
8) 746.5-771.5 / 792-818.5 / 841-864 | 1.69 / 8.43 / 8.61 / 8.52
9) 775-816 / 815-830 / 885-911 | -1.70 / 7.81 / 7.65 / 7.76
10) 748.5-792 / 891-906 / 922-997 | -0.29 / 8.13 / 7.34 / 7.6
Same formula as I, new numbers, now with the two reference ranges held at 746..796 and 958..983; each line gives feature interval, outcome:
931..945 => 0.8 keV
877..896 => -0.1 keV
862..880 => -1.1 keV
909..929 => 1.1 keV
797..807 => -0.1 keV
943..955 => -0.3 keV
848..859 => -0.9 keV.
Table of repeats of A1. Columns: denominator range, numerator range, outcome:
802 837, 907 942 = 0.84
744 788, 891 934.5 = 0.88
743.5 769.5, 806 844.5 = 1.01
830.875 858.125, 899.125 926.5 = 0.84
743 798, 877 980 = 0.91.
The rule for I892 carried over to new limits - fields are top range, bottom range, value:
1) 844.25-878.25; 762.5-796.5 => 1.06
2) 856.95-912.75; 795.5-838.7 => 0.95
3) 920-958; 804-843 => 0.86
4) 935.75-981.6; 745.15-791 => 0.91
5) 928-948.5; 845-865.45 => 0.84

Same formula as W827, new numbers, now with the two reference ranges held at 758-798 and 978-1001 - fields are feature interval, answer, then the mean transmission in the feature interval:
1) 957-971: 0.01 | 7.35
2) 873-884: -0.02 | 7.85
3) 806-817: -0.02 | 7.99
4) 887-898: 0.00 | 7.67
